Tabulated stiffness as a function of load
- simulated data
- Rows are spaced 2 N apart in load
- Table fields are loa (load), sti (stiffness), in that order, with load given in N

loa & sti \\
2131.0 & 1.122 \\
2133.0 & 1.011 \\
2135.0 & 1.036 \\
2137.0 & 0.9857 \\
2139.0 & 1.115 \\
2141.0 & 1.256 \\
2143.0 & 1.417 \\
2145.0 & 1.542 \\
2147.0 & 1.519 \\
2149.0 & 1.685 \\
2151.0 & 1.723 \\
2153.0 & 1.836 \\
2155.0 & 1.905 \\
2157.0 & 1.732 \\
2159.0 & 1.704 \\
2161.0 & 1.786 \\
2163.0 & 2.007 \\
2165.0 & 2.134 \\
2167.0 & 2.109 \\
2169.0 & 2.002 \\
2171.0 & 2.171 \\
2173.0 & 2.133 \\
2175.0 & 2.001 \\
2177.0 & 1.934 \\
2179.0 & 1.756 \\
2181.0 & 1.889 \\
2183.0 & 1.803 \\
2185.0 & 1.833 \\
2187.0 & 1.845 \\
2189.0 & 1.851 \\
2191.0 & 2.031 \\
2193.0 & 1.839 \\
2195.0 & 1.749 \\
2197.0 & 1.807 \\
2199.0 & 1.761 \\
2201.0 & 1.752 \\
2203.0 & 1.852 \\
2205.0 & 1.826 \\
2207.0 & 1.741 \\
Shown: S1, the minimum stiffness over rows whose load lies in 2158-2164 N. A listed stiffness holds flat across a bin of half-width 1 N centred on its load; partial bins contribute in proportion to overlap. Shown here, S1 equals 1.704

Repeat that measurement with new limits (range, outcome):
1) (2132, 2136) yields 1.011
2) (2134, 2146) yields 0.9857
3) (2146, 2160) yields 1.519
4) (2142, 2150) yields 1.417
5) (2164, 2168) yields 2.109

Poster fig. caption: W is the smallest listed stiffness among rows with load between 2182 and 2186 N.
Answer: 1.803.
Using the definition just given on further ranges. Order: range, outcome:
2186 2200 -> 1.749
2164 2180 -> 1.756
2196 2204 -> 1.752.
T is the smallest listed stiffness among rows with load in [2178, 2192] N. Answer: 1.756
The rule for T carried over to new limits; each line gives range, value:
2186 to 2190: 1.845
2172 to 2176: 2.001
